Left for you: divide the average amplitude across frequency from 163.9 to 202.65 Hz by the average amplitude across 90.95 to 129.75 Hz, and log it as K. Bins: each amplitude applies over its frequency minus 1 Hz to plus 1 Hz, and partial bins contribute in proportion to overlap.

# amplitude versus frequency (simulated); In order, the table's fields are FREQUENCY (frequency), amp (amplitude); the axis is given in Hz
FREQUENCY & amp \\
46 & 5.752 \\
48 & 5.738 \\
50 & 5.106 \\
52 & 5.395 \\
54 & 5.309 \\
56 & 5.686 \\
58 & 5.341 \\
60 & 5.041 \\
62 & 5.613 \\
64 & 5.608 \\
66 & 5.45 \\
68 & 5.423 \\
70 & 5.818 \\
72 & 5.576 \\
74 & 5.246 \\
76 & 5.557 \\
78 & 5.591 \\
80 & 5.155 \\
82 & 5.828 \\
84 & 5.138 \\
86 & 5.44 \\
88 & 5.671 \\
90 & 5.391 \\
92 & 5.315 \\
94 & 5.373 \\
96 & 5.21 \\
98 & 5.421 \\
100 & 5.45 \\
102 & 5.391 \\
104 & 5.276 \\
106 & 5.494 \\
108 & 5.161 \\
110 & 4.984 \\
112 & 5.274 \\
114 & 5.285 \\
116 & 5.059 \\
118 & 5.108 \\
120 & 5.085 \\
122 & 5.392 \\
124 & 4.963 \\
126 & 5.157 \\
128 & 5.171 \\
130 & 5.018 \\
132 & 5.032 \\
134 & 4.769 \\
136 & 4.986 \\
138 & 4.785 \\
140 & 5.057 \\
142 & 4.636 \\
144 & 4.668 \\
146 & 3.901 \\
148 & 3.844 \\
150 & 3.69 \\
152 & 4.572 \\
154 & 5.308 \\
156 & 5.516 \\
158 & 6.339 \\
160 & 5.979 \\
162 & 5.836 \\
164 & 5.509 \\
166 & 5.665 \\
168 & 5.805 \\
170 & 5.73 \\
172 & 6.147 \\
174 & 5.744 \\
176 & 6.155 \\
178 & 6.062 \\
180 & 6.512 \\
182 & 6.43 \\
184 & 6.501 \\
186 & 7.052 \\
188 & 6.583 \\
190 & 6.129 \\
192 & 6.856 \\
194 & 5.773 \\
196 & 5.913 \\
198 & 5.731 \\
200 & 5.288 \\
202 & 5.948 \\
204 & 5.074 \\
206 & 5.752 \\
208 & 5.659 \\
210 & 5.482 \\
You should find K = 1.16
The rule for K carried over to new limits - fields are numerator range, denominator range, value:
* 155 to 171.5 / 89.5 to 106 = 1.08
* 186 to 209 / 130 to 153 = 1.30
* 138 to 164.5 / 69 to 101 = 0.91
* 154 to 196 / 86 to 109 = 1.13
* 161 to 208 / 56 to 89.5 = 1.10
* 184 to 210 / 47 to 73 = 1.09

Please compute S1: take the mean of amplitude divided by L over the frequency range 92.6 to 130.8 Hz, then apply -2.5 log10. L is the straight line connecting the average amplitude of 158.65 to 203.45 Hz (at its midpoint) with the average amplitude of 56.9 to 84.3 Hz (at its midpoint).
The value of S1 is 0.09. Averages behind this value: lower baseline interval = 5.47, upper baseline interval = 6.05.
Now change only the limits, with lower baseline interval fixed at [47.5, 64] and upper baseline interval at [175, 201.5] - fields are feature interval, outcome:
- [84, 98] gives 0.05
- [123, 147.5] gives 0.22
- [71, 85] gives 0.02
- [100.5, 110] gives 0.08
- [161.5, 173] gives 0.06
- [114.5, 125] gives 0.13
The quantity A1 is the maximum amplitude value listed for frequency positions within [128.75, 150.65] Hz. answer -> 5.057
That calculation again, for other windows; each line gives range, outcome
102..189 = 7.052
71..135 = 5.828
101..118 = 5.494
